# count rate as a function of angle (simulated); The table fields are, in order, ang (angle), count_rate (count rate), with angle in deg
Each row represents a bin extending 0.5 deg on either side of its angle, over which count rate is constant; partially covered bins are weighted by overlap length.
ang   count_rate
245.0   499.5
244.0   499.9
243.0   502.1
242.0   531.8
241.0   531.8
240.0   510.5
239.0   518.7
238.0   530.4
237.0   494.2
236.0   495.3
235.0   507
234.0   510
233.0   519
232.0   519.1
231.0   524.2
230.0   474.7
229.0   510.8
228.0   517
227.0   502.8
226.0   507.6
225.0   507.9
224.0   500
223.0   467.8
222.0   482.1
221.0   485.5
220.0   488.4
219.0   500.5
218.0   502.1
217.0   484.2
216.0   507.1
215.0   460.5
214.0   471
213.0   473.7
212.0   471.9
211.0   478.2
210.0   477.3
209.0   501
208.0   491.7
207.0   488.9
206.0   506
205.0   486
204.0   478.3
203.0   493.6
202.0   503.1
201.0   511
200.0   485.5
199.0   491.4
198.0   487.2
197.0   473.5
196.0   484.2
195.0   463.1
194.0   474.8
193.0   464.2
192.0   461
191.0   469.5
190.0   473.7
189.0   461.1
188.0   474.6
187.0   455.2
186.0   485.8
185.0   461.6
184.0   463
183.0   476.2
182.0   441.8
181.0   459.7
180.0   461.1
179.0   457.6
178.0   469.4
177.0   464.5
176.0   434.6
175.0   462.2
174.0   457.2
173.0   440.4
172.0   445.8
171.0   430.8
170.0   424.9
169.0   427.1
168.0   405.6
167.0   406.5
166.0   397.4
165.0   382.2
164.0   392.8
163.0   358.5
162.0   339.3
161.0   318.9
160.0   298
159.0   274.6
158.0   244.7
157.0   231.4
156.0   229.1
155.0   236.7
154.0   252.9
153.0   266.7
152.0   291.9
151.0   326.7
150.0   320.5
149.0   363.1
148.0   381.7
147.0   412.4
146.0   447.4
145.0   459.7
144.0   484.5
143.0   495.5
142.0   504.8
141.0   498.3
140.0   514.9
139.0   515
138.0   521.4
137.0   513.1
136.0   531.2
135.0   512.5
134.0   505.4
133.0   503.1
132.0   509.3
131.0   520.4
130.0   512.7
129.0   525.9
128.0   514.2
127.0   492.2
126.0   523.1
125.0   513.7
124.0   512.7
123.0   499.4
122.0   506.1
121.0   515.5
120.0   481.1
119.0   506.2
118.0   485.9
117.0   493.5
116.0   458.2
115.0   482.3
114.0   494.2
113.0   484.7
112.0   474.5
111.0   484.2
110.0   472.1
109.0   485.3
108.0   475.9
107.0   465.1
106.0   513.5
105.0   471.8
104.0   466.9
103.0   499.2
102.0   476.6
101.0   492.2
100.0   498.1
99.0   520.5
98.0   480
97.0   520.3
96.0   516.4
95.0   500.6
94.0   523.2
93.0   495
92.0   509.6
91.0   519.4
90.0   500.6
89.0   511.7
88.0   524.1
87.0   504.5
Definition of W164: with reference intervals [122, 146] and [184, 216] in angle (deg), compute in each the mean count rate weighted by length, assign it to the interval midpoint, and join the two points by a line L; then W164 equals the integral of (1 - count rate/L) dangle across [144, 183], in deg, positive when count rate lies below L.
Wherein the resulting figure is 9.0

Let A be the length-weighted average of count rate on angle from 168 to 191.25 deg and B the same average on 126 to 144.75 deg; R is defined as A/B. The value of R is 0.89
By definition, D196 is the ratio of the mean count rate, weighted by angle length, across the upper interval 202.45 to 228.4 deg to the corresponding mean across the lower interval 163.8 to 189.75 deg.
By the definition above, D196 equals 1.1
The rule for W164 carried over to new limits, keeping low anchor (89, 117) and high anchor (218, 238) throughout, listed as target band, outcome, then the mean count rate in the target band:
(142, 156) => 3.7 deg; 365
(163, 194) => 3.2 deg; 446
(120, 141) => -0.8 deg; 512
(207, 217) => 0.4 deg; 482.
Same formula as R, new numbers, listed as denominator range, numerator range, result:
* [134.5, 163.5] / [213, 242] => 1.30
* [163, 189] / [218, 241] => 1.14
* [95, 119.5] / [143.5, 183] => 0.78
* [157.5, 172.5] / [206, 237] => 1.34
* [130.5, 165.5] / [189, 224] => 1.21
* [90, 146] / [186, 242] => 0.99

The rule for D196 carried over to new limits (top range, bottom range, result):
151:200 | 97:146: 0.82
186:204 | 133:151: 1.03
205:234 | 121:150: 1.01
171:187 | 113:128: 0.92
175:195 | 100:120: 0.96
